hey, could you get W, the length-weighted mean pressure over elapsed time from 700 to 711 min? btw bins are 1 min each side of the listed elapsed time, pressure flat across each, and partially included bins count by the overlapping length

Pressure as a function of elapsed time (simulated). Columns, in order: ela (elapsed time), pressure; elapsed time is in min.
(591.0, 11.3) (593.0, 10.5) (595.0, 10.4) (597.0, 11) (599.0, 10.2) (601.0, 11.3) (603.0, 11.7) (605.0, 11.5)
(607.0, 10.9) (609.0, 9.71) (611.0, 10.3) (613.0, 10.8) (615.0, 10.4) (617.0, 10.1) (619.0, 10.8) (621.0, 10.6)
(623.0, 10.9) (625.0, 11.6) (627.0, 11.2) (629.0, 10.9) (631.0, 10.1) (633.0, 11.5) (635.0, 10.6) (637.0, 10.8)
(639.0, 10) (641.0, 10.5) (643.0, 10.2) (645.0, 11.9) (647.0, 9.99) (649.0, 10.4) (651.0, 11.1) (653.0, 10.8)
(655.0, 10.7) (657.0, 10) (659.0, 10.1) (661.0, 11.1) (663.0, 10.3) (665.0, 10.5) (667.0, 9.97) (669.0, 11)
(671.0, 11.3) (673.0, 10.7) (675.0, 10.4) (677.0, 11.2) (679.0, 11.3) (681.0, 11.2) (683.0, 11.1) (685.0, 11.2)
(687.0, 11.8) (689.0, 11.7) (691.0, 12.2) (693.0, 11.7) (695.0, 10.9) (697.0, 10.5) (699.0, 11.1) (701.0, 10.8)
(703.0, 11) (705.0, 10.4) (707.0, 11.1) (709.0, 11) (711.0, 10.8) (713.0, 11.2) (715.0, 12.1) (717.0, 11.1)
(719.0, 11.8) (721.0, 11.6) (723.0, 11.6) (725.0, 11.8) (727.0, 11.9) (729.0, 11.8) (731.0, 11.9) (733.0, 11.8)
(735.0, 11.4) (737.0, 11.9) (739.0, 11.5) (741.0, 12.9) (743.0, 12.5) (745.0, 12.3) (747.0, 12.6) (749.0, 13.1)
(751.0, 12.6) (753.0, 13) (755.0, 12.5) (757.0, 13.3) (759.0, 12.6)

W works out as 10.9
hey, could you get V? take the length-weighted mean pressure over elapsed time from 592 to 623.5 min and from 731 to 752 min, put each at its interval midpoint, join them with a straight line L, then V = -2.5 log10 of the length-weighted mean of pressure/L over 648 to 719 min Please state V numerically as 0.06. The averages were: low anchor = 10.7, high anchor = 12.2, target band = 11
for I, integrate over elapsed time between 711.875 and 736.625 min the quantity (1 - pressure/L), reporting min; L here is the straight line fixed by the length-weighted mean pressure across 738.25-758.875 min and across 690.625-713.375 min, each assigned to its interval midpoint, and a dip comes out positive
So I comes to 0.3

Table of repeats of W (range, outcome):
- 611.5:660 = 10.7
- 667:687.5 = 11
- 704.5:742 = 11.6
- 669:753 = 11.5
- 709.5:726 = 11.5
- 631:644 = 10.6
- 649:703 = 10.9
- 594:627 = 10.8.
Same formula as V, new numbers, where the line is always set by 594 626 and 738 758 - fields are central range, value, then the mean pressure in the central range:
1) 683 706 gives 0.066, 11.2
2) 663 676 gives 0.093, 10.6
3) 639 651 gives 0.064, 10.6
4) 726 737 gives 0.057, 11.8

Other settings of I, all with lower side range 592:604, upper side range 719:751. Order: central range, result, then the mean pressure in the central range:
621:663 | 2.0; 10.7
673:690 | 0.6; 11.2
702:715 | 0.9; 11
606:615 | 0.4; 10.4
